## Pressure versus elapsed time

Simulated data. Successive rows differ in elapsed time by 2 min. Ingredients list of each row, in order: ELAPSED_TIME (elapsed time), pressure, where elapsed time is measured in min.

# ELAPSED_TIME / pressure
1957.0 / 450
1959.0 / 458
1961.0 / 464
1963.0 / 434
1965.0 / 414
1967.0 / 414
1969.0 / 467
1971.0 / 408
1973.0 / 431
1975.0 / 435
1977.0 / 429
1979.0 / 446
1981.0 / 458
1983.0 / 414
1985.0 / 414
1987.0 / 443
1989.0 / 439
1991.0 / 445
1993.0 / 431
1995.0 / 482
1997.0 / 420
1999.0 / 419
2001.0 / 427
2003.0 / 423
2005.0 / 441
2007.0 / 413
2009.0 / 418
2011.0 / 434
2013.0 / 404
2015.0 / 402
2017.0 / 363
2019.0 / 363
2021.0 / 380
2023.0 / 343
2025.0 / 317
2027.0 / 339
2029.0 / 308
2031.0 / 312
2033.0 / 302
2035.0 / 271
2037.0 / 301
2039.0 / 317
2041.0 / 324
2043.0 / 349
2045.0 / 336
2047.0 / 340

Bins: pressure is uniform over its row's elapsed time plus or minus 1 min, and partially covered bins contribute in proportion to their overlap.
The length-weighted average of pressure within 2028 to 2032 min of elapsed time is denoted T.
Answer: 310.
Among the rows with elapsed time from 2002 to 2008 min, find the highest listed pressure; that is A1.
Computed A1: 441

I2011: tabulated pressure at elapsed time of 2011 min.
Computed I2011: 434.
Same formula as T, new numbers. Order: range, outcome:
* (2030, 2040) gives 301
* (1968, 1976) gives 435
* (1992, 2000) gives 438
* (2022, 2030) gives 327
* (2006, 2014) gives 417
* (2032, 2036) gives 286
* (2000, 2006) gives 430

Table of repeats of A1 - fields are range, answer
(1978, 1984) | 458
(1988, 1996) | 482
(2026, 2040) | 339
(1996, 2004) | 427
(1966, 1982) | 467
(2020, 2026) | 380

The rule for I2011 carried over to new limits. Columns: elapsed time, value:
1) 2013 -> 404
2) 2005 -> 441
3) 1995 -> 482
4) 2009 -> 418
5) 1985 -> 414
